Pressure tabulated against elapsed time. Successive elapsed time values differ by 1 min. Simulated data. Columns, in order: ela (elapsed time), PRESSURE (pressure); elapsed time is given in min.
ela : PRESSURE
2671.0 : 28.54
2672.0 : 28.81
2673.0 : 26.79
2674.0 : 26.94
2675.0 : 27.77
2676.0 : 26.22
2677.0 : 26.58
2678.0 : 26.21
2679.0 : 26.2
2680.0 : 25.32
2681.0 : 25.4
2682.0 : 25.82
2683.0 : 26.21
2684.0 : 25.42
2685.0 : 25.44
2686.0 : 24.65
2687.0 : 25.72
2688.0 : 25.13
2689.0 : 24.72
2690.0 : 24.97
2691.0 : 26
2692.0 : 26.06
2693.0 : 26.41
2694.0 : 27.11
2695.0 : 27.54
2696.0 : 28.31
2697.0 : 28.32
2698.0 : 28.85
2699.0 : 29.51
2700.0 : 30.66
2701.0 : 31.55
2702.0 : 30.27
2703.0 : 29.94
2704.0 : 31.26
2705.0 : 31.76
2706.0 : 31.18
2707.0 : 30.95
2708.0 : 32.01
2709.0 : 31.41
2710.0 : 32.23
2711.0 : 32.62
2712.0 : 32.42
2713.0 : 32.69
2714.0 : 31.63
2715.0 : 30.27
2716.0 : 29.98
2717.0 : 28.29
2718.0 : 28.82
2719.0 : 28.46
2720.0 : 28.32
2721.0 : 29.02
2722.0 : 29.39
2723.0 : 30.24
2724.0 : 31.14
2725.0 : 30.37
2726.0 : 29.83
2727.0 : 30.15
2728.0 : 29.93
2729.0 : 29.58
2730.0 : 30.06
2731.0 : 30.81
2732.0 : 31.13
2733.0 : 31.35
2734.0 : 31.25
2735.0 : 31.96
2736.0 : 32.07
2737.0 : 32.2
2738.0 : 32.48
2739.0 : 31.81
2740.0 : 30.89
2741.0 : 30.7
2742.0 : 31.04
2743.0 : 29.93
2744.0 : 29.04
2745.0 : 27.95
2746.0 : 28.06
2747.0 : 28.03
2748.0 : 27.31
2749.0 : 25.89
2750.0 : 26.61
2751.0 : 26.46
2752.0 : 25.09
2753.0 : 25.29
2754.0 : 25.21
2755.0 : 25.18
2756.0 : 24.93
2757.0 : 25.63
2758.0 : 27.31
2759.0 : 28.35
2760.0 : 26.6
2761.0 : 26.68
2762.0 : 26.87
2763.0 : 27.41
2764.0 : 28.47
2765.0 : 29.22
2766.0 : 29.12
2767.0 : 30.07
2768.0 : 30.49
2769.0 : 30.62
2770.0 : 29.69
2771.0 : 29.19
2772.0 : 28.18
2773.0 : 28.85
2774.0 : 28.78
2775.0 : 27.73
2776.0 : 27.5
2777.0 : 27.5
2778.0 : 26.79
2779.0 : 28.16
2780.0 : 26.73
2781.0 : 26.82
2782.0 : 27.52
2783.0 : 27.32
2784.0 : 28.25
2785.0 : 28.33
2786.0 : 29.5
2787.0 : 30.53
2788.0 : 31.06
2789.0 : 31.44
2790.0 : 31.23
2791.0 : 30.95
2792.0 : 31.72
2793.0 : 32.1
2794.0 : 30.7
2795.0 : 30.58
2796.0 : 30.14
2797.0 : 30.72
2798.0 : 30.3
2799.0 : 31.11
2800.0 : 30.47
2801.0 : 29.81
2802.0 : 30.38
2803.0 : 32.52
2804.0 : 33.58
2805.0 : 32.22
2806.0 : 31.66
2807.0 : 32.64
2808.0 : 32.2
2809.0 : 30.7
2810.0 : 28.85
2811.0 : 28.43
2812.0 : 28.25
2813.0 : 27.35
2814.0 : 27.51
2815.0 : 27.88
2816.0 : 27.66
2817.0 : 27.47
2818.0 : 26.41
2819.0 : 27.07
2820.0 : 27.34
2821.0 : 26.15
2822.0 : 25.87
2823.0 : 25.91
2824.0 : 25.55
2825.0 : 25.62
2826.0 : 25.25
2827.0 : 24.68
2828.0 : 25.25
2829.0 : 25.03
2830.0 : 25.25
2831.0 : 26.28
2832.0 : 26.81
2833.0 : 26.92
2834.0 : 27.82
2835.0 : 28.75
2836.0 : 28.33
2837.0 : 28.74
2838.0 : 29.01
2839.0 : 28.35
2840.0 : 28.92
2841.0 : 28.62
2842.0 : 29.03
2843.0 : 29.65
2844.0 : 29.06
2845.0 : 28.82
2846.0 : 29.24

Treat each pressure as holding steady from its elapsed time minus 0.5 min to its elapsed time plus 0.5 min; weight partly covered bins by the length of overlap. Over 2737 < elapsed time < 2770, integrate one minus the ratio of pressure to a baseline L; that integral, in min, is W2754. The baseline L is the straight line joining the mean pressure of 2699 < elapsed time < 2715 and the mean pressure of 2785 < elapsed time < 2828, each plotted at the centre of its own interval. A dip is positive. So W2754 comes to 2.4 min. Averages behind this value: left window 31.4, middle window 28.2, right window 29.3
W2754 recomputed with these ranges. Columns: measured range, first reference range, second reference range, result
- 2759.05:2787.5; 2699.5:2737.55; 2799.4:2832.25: 0.9 min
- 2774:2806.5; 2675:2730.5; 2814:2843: -2.7 min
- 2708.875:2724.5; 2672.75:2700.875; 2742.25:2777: -1.9 min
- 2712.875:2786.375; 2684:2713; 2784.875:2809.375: 2.8 min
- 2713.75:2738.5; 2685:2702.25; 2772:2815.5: -2.0 min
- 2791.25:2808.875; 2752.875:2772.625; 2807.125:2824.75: -2.3 min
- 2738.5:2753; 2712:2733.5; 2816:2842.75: 0.5 min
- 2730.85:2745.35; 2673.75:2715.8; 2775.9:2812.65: -1.0 min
